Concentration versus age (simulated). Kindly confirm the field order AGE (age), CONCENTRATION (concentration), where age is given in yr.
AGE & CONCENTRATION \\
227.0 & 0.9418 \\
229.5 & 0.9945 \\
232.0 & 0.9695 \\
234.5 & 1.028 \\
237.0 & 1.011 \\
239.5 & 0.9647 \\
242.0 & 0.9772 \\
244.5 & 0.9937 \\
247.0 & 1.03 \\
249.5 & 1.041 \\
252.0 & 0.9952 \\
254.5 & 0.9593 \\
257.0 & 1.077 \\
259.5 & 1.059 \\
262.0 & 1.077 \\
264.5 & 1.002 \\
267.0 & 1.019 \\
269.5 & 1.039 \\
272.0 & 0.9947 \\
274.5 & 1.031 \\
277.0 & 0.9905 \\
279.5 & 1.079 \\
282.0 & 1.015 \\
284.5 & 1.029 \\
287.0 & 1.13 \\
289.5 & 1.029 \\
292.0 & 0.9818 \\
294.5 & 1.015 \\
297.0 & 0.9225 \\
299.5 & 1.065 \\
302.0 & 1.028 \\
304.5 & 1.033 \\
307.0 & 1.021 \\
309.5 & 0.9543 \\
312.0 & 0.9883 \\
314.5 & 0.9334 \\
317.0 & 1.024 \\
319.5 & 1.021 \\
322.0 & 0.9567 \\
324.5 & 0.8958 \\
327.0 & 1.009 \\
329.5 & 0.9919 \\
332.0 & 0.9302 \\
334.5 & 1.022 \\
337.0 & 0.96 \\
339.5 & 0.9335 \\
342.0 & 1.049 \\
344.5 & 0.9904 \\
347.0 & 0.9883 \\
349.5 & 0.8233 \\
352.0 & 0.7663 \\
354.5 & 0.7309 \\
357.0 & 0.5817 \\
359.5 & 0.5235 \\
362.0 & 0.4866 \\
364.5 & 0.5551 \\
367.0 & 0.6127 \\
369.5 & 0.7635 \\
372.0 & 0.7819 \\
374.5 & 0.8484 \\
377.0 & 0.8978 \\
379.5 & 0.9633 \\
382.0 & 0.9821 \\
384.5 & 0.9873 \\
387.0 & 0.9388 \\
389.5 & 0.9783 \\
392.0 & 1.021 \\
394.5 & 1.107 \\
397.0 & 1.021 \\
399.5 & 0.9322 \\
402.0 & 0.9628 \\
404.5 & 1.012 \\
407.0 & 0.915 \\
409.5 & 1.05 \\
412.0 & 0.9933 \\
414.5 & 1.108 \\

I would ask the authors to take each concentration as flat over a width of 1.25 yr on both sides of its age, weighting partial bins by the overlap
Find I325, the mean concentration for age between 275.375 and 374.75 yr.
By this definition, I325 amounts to 0.913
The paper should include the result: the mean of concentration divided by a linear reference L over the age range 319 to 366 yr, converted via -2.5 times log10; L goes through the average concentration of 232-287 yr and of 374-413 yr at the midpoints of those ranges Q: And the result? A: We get 0.17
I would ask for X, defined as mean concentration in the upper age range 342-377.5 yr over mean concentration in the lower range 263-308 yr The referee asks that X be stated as 0.7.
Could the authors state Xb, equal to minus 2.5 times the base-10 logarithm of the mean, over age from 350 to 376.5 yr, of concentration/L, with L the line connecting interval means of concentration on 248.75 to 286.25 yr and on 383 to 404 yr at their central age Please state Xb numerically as 0.43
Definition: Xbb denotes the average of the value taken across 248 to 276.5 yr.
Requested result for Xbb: 1.03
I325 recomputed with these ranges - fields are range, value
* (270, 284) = 1.02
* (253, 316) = 1.02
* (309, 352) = 0.963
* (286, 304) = 1.02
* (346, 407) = 0.845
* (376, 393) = 0.967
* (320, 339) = 0.967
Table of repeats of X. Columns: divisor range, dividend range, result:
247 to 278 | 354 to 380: 0.68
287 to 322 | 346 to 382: 0.74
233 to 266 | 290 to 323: 0.98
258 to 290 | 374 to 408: 0.94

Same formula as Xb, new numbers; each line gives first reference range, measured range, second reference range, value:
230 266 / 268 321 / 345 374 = -0.152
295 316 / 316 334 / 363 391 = -0.026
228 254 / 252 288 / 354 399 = -0.079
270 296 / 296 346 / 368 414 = 0.017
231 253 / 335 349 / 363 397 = -0.072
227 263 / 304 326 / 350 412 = -0.057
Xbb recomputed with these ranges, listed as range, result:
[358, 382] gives 0.727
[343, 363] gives 0.743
